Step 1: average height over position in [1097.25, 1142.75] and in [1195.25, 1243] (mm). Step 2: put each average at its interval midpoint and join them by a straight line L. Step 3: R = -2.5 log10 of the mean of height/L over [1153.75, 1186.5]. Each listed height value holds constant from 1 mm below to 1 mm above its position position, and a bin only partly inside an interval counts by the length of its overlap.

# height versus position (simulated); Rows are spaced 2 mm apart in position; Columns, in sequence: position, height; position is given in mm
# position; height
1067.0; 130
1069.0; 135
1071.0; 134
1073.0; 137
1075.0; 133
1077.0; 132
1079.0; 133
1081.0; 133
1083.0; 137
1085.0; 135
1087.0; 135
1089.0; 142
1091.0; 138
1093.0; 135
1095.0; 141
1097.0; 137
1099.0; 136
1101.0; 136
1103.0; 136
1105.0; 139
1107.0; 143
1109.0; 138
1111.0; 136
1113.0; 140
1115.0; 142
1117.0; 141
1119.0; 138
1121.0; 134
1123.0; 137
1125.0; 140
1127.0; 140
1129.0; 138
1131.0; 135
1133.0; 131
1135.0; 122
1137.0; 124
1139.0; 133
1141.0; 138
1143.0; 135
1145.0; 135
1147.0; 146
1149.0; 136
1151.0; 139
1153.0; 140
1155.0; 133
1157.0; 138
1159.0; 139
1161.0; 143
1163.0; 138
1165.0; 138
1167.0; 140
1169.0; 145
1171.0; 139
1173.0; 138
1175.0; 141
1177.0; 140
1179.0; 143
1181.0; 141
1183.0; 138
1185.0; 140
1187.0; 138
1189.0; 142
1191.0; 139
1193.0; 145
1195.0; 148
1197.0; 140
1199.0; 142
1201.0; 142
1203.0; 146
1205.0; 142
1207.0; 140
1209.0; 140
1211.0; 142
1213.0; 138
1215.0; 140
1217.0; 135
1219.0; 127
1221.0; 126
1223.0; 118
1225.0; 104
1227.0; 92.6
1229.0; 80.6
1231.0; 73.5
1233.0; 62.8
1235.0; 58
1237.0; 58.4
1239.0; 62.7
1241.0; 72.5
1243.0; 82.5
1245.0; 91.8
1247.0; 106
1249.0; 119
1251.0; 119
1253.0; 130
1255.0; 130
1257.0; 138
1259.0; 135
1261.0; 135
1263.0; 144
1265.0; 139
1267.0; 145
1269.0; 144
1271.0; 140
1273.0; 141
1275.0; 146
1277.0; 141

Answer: -0.13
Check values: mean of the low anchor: 136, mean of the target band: 140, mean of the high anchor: 112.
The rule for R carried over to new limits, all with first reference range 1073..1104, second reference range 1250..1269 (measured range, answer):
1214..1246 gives 0.41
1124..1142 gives 0.02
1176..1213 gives -0.05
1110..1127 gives -0.02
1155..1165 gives -0.02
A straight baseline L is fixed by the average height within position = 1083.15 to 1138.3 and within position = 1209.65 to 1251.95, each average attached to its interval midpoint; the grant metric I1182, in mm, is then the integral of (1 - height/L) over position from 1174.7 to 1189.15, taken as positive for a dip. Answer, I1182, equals -3.1 mm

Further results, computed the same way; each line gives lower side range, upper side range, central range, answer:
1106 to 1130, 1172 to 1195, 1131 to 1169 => 0.99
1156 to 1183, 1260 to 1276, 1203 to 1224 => 0.82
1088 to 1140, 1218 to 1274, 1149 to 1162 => -1.04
